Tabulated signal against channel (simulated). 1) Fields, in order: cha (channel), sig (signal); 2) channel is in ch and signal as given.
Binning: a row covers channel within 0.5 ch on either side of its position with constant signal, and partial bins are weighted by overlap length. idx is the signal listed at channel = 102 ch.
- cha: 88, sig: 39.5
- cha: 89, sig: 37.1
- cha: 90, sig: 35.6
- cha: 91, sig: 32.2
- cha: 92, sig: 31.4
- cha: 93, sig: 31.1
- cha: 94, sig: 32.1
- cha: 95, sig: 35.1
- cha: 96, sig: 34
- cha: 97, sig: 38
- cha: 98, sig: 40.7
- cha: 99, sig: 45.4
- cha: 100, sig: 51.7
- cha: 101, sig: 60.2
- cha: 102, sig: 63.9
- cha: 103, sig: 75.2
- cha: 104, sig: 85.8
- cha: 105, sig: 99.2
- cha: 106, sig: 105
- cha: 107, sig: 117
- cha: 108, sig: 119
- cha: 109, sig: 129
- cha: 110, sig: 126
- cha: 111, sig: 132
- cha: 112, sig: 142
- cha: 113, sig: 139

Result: 63.9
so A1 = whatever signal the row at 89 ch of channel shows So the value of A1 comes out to 37.1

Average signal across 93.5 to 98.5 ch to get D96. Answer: 36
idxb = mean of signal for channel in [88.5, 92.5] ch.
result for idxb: 34.1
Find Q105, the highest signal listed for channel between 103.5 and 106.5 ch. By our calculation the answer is 105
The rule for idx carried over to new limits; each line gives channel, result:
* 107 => 117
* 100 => 51.7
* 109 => 129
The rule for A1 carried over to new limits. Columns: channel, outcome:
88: 39.5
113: 139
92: 31.4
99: 45.4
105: 99.2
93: 31.1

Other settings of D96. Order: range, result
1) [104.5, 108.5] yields 110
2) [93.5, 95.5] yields 33.6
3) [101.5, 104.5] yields 75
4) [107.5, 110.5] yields 125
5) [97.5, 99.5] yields 43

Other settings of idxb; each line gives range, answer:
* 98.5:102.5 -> 55.3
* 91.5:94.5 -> 31.5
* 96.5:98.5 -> 39.4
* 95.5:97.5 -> 36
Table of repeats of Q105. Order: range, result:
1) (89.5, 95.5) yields 35.6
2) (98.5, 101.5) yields 60.2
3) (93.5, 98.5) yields 40.7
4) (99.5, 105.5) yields 99.2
